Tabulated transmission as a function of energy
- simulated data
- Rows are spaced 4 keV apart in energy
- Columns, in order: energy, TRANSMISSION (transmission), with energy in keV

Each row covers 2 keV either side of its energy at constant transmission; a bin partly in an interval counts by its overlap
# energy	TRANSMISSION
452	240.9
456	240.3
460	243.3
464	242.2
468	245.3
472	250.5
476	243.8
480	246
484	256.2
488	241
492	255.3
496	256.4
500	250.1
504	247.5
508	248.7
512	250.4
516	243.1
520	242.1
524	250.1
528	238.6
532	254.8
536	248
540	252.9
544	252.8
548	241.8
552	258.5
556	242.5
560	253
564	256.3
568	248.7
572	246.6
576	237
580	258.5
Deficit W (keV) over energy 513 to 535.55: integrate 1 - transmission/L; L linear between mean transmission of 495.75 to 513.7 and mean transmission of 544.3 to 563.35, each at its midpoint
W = 0.3 keV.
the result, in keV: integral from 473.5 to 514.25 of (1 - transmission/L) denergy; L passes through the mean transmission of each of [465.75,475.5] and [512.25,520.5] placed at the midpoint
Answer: -0.63 keV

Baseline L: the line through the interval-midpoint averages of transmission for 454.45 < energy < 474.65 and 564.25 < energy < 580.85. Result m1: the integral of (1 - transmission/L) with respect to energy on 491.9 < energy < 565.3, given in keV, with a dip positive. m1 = -0.9 keV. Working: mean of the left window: 244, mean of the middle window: 249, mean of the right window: 248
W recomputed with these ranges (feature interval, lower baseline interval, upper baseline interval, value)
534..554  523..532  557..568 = -0.14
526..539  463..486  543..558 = 0.04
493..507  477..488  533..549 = -0.14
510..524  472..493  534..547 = 0.21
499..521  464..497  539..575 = 0.18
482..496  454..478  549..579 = -0.36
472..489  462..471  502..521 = -0.17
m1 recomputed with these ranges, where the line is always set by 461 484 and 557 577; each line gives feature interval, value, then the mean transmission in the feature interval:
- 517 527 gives 0.10 keV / 245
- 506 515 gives -0.06 keV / 249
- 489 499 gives -0.28 keV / 254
